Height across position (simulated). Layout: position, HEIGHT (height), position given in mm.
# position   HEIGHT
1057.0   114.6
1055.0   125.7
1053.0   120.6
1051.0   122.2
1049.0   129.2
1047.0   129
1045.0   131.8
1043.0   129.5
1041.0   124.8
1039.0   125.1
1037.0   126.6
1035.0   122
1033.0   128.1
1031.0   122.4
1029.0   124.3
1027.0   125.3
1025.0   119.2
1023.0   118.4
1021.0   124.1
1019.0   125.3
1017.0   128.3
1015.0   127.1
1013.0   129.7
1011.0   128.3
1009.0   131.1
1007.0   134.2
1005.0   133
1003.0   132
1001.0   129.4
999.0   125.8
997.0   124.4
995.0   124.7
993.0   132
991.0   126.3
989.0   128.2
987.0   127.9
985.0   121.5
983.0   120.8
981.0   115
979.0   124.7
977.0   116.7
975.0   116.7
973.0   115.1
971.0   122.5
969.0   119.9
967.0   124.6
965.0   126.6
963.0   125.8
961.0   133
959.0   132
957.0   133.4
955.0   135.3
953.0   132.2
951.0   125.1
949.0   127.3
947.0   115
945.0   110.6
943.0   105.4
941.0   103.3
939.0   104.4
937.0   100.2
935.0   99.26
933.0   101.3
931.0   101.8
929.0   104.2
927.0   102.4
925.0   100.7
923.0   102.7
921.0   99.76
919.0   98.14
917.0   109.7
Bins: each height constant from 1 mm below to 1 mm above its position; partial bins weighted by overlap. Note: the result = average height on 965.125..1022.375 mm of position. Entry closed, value 125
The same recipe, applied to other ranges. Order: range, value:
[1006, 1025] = 127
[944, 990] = 124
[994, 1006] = 128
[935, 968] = 120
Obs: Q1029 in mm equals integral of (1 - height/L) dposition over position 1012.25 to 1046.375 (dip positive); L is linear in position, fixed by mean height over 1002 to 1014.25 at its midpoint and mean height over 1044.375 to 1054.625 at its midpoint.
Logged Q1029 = 0.9 mm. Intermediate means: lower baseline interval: 131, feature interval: 125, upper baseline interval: 126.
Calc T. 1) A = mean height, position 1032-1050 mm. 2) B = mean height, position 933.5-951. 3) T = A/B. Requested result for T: 1.2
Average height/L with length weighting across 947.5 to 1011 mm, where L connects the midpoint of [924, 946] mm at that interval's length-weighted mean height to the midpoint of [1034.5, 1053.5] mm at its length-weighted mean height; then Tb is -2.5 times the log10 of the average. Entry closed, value -0.13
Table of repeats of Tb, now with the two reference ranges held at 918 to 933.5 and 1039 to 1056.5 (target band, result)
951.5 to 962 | -0.23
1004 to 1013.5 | -0.11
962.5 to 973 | -0.12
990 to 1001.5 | -0.10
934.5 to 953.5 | -0.07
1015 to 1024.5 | -0.03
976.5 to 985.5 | -0.07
